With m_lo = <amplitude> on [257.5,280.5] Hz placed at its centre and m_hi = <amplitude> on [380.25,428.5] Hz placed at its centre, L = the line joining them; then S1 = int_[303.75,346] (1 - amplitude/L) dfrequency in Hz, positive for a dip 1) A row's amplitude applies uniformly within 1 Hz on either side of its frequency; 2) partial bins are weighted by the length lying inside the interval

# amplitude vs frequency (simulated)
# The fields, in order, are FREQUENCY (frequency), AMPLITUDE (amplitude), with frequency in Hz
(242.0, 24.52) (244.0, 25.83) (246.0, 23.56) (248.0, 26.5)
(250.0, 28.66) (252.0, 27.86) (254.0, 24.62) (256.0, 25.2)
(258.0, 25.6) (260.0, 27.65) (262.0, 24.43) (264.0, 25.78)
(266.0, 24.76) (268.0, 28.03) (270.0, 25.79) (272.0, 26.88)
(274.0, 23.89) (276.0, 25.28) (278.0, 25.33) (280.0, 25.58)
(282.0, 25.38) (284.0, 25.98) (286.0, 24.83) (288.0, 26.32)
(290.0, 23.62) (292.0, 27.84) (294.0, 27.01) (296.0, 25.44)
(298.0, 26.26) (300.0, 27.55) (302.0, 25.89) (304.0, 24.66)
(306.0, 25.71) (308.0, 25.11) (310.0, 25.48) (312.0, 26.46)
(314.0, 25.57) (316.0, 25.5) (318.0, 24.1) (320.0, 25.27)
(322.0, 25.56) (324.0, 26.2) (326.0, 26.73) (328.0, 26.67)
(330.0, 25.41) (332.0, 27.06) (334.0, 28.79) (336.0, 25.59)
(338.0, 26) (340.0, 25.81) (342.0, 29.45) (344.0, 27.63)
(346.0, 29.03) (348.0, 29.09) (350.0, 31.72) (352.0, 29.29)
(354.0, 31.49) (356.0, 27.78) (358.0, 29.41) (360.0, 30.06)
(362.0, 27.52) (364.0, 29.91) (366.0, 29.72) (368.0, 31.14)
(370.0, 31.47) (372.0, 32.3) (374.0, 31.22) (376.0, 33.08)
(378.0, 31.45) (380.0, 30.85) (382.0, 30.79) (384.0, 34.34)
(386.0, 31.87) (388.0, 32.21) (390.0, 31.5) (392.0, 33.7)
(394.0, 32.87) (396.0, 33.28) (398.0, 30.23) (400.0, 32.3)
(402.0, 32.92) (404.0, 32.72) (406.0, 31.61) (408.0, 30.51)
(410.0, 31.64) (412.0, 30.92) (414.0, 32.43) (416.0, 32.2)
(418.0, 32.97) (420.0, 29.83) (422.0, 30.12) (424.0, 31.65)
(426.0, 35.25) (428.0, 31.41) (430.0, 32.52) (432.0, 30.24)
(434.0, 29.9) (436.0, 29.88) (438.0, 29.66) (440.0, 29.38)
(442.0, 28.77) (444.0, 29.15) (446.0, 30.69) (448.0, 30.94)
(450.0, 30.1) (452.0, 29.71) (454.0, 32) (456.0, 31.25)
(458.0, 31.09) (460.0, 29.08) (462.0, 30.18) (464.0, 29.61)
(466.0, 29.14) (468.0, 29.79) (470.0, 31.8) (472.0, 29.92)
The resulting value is 3.2 Hz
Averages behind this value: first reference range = 25.8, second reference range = 32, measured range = 26.2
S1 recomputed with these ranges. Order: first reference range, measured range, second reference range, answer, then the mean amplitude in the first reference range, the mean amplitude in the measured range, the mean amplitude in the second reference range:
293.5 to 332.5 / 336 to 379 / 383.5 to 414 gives -0.8 Hz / 25.9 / 29.6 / 32.1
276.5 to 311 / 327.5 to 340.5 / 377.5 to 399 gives 0.9 Hz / 25.8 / 26.5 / 32.1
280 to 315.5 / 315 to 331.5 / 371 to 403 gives 1.1 Hz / 25.8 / 25.7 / 32.2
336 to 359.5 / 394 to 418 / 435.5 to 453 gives -2.1 Hz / 28.7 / 32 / 29.8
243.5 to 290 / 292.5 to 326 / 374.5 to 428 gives 2.3 Hz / 25.8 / 25.8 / 32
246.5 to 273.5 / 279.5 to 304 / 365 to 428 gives 1.4 Hz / 26.2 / 25.9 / 31.9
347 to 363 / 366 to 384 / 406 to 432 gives -0.8 Hz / 29.5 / 31.6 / 31.7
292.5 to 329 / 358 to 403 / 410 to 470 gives -4.8 Hz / 25.9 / 31.5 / 30.7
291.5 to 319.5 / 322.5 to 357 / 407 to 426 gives -0.3 Hz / 25.9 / 27.8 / 31.6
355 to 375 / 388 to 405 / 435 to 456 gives -1.3 Hz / 30.1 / 32.4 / 30.1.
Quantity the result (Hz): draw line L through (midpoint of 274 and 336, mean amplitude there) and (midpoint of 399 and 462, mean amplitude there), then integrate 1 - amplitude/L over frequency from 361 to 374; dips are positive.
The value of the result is -0.9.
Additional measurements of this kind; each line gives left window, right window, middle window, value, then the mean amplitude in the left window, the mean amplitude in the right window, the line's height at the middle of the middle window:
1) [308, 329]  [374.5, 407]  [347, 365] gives -0.31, 25.7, 32.2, 29.1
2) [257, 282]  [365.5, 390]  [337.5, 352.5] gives 0.69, 25.7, 31.7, 29.9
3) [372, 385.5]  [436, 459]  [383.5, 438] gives -1.15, 32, 30.2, 31.2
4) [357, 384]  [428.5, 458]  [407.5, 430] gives -0.94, 30.8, 30.3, 30.5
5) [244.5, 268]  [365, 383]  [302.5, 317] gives 1.48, 26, 31.3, 28.4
